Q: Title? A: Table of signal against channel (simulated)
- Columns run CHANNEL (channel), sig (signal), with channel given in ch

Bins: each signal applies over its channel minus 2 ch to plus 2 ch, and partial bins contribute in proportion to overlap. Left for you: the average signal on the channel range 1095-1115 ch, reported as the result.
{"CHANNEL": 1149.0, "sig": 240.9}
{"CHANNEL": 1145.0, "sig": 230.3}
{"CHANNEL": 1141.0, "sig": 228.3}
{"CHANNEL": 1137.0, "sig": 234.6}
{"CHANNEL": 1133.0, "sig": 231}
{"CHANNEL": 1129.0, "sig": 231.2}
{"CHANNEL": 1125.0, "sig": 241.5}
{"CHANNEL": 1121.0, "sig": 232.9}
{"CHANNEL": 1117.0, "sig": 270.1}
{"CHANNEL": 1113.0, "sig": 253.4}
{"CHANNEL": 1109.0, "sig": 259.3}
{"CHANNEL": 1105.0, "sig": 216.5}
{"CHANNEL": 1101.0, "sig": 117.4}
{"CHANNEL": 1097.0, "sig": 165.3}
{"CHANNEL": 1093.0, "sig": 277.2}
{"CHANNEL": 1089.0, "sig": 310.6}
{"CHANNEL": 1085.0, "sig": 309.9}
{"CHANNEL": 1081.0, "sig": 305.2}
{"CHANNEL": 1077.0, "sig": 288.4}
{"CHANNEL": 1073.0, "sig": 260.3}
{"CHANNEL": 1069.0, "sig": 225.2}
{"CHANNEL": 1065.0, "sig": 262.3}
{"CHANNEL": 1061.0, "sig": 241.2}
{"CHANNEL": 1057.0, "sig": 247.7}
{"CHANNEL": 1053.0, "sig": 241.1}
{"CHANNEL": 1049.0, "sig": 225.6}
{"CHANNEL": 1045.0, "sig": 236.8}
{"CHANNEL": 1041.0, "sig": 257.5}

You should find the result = 202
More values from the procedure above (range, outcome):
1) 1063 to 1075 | 249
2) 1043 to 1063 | 238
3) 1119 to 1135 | 234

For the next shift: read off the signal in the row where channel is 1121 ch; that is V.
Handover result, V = 232.9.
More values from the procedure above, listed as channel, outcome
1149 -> 240.9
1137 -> 234.6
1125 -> 241.5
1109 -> 259.3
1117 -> 270.1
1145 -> 230.3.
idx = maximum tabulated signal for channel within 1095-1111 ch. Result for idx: 259.3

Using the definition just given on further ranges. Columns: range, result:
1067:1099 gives 310.6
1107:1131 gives 270.1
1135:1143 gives 234.6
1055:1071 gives 262.3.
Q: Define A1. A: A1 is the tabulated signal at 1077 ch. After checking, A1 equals 288.4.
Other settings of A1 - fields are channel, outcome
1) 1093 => 277.2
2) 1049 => 225.6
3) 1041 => 257.5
